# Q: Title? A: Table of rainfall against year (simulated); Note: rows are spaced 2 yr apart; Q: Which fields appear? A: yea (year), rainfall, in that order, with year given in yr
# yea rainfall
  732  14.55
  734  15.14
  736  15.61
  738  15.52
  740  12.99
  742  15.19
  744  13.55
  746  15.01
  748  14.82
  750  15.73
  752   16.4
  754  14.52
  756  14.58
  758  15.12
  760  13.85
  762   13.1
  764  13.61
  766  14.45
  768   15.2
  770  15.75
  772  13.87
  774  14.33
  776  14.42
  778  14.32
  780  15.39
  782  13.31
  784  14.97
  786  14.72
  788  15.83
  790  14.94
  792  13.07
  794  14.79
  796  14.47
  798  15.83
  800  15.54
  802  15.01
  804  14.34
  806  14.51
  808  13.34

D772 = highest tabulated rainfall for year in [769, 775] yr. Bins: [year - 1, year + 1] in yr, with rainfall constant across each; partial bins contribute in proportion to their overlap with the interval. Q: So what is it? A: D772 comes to 15.75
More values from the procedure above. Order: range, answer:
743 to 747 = 15.01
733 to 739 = 15.61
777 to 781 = 15.39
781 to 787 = 14.97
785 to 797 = 15.83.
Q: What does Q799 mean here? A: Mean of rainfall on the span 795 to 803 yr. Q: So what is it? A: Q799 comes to 15.2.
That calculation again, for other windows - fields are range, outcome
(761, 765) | 13.4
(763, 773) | 14.6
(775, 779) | 14.4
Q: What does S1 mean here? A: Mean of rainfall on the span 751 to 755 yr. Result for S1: 15.5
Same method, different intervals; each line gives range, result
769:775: 14.7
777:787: 14.5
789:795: 14.3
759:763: 13.5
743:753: 15.1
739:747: 14.2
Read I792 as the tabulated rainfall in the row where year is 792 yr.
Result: 13.07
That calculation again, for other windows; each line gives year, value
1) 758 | 15.12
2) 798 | 15.83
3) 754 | 14.52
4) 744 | 13.55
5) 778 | 14.32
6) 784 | 14.97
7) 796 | 14.47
